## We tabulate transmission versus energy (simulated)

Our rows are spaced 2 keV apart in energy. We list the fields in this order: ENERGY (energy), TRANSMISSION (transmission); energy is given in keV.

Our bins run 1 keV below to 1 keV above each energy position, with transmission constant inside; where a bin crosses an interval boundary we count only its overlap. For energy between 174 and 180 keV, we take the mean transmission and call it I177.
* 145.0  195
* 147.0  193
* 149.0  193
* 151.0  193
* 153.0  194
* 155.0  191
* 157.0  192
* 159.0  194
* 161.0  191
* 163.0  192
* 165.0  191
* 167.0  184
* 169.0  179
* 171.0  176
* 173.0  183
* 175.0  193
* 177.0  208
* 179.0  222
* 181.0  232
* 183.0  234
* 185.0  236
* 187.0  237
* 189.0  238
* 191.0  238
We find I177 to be 208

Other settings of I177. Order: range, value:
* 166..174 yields 180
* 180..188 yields 235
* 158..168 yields 190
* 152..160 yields 193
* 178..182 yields 227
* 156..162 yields 192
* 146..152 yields 193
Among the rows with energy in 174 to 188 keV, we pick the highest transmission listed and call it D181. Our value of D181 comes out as 237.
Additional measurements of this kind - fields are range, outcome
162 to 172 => 192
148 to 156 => 194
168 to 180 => 222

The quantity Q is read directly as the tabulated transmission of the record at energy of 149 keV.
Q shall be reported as 193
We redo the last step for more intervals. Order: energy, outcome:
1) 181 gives 232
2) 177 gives 208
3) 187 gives 237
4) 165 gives 191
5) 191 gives 238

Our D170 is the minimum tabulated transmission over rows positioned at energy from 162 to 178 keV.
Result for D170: 176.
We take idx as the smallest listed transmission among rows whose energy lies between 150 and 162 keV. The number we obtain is 191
